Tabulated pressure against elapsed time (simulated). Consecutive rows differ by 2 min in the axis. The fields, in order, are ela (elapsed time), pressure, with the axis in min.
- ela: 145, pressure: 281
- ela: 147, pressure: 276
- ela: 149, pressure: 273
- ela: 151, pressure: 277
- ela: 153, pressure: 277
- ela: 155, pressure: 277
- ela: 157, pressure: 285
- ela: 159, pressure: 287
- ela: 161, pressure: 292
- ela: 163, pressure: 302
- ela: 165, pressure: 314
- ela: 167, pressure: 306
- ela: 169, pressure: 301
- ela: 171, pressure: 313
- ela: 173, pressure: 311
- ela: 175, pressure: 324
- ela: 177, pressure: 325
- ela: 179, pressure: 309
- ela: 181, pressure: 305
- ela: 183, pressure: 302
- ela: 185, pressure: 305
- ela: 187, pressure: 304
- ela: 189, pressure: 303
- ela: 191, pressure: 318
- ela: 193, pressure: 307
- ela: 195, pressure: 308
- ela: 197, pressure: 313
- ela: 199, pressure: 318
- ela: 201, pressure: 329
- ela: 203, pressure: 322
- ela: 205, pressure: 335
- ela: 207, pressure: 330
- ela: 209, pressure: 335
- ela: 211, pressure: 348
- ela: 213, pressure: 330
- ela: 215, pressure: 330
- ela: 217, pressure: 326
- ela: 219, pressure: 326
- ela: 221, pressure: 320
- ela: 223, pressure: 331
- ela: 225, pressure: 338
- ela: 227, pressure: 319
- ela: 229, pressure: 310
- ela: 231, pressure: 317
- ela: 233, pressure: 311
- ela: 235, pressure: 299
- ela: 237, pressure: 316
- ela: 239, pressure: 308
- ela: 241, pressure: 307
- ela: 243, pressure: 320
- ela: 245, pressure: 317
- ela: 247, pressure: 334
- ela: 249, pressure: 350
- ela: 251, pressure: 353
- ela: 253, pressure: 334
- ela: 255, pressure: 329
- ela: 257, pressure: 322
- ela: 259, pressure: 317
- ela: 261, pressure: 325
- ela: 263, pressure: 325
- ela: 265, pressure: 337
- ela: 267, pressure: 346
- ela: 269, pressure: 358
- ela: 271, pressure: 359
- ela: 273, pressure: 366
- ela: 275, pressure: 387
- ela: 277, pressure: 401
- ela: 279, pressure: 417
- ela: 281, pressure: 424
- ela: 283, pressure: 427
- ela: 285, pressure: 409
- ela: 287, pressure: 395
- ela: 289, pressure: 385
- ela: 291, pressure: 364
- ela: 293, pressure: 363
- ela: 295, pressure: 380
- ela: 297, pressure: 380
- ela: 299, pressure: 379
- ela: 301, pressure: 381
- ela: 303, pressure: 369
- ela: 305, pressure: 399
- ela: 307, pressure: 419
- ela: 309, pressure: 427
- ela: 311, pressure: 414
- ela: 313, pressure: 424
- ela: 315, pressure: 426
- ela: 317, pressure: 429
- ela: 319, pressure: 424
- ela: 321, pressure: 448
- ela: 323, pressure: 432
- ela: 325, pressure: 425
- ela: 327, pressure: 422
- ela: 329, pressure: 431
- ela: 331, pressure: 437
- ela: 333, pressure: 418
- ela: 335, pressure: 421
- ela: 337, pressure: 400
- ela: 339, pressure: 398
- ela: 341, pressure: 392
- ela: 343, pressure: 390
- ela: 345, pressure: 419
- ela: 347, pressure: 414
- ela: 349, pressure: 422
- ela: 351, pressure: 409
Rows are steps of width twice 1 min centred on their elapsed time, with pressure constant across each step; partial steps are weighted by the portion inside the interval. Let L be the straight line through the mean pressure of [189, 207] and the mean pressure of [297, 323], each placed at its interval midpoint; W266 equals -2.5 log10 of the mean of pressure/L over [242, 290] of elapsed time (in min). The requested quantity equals 0.05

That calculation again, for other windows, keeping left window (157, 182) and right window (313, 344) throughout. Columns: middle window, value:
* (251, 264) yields 0.130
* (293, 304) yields 0.061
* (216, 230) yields 0.066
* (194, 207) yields 0.024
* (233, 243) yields 0.151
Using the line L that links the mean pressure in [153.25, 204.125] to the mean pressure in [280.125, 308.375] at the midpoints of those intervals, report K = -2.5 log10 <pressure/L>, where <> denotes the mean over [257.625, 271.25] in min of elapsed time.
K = 0.10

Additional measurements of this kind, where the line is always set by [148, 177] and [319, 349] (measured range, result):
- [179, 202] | 0.022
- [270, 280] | -0.027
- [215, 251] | 0.080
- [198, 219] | -0.003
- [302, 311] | -0.016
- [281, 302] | -0.001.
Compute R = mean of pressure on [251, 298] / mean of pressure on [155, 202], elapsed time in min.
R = 1.19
